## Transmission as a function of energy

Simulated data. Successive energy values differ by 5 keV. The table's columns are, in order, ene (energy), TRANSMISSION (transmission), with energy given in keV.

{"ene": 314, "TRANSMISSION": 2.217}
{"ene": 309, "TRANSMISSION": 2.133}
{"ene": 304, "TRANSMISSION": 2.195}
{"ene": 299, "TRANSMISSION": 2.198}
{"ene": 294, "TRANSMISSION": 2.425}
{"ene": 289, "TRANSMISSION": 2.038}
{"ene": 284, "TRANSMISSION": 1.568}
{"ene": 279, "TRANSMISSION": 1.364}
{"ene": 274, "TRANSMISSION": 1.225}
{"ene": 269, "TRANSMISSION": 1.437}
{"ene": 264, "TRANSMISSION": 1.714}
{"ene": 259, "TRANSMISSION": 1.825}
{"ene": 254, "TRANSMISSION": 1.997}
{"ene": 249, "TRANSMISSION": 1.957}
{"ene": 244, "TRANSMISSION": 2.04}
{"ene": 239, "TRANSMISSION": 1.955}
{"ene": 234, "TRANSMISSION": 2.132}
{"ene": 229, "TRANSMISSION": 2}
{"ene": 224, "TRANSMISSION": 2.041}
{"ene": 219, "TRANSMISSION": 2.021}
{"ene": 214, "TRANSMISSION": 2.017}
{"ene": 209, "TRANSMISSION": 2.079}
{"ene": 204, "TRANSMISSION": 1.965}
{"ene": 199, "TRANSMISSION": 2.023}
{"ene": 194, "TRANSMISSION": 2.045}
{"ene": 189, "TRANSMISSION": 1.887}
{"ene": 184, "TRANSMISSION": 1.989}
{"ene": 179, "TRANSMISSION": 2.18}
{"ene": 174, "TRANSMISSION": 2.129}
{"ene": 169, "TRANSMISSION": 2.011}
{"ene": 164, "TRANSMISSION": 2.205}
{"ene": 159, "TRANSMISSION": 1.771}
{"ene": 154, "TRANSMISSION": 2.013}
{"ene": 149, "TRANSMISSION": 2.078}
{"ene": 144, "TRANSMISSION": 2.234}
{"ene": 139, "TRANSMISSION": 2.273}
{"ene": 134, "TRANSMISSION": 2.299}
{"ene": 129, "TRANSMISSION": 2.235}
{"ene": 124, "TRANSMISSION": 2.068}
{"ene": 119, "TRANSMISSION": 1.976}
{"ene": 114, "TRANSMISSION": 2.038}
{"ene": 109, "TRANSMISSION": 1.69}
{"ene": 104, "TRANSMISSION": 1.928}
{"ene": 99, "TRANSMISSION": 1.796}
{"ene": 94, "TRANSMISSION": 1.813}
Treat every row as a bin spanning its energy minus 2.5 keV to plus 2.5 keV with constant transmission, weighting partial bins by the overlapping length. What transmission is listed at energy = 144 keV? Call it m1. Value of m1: 2.234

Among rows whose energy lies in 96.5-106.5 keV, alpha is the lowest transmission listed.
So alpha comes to 1.796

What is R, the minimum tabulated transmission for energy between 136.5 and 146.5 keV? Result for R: 2.234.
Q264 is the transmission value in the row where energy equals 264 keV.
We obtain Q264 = 1.714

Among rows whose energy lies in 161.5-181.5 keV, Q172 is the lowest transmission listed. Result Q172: 2.011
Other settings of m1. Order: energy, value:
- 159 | 1.771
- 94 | 1.813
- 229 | 2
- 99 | 1.796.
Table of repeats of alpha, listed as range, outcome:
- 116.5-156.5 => 1.976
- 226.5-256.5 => 1.955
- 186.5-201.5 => 1.887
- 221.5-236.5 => 2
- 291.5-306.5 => 2.195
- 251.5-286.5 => 1.225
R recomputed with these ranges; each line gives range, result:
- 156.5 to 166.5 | 1.771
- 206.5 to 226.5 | 2.017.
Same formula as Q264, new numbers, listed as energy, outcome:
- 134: 2.299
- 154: 2.013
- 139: 2.273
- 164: 2.205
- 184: 1.989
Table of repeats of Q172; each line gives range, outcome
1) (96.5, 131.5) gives 1.69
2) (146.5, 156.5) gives 2.013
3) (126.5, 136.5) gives 2.235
